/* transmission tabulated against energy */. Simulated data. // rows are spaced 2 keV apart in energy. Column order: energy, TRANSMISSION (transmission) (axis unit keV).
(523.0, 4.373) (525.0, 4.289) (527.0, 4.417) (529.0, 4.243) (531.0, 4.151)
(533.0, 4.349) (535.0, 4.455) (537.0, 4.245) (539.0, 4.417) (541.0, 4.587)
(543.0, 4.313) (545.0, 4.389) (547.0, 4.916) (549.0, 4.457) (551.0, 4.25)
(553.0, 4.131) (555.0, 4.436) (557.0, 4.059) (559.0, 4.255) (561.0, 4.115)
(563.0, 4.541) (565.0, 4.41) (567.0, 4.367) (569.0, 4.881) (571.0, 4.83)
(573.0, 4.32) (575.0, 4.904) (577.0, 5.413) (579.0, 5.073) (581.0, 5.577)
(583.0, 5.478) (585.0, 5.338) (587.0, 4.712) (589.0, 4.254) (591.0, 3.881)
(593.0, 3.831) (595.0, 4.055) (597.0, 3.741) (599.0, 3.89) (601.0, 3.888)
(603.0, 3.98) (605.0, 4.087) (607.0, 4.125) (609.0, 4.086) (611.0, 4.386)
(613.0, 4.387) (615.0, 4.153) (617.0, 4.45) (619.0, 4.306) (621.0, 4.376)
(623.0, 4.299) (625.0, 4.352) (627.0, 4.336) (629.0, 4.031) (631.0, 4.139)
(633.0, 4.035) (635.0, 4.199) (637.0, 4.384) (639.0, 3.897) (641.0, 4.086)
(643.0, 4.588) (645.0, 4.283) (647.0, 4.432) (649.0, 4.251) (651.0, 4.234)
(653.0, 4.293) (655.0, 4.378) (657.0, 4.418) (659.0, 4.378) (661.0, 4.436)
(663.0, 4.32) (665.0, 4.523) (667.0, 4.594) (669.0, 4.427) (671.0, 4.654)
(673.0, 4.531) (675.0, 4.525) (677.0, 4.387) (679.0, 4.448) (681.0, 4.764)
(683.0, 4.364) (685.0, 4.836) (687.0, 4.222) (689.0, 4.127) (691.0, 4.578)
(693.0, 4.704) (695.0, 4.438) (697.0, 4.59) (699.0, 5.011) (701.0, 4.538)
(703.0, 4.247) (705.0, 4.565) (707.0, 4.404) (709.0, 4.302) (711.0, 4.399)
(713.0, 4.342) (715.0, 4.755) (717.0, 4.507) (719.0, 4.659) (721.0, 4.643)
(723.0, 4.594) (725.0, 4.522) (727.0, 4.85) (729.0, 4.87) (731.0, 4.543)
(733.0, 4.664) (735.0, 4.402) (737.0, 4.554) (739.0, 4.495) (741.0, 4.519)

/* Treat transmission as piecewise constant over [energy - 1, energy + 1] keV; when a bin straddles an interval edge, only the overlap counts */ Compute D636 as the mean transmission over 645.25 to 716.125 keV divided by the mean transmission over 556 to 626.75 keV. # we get 1.01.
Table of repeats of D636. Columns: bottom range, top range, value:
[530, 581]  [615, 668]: 0.95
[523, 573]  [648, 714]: 1.02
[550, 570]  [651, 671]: 1.02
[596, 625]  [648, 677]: 1.06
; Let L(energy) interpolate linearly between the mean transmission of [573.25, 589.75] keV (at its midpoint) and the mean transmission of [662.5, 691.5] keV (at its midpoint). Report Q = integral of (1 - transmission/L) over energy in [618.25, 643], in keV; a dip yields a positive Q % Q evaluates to 2.9 keV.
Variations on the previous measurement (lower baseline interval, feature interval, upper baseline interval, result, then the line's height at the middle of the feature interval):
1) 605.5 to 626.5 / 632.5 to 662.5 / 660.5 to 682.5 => 0.8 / 4.41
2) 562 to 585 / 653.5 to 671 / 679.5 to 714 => 0.6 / 4.61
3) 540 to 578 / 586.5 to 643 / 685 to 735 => 4.5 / 4.52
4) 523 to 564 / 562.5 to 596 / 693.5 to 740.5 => -2.3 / 4.39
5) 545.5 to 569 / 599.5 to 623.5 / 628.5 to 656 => 0.5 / 4.29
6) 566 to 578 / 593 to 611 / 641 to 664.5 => 2.5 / 4.63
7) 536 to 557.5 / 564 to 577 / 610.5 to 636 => -1.0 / 4.35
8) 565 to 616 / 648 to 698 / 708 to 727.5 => 0.7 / 4.52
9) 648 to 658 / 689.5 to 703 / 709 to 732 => -0.3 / 4.49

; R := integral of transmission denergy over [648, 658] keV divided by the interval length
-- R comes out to 4.31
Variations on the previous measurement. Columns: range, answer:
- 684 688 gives 4.53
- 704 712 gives 4.42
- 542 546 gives 4.35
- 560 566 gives 4.36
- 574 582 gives 5.24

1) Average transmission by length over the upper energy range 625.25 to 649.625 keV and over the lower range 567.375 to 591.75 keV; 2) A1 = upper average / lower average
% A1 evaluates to 0.86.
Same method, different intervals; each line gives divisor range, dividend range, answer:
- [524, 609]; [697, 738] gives 1.03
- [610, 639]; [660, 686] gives 1.06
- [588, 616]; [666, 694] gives 1.11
